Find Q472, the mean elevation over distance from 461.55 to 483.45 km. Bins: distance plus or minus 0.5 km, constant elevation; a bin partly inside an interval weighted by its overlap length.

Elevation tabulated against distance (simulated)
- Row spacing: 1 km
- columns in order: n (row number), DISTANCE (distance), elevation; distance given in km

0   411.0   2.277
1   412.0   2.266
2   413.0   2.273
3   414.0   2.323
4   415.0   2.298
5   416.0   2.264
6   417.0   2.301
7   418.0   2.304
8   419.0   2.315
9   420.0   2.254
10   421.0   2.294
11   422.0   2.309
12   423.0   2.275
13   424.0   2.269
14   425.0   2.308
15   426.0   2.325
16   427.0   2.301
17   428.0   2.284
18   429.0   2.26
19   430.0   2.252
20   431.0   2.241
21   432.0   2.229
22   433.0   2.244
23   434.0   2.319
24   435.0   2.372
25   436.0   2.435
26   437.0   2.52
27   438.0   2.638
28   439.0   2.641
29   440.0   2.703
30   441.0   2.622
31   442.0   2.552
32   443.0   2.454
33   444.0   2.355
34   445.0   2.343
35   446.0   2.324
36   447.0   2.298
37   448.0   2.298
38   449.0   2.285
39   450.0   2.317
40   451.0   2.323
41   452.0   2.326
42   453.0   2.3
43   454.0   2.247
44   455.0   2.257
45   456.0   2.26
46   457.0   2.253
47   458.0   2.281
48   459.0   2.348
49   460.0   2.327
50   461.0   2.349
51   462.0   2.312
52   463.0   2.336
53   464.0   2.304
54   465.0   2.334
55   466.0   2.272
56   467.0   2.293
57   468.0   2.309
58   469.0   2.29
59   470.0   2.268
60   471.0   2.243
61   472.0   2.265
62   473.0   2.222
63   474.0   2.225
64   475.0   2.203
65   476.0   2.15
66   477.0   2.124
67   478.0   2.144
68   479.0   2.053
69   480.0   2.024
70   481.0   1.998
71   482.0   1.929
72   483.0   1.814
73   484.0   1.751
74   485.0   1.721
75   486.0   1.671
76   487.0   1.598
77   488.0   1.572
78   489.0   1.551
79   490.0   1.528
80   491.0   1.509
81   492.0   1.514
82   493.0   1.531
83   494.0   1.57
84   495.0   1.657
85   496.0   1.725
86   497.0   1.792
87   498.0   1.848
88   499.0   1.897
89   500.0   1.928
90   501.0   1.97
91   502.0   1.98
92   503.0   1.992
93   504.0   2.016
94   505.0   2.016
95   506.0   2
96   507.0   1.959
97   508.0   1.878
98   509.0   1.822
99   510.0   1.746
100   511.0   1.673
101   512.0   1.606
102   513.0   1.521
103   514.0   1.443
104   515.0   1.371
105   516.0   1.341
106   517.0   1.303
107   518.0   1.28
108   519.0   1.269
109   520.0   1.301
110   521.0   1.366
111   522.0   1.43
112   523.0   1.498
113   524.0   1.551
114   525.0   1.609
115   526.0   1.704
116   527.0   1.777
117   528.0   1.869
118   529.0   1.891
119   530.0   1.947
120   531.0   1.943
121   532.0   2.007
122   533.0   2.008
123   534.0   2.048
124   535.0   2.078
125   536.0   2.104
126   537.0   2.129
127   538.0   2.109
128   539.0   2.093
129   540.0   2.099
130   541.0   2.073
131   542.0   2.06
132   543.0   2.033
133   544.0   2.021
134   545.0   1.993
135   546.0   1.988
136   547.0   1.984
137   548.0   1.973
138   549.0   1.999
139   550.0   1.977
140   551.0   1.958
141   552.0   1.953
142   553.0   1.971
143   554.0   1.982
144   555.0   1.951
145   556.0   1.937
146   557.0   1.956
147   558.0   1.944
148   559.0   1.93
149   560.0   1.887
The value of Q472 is 2.19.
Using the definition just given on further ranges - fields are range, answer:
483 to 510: 1.77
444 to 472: 2.3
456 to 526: 1.87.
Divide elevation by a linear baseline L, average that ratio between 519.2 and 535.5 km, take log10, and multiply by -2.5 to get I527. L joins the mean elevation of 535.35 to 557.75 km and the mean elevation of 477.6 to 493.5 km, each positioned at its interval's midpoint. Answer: 0.11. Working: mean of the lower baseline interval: 1.74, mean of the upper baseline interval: 2.02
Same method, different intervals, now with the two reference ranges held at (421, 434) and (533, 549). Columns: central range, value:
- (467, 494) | 0.13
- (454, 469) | -0.04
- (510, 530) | 0.34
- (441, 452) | -0.06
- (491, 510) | 0.17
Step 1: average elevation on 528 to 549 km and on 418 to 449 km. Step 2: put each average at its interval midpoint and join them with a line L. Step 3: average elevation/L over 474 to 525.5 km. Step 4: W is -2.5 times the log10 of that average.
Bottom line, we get 0.24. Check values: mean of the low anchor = 2.37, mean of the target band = 1.73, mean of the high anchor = 2.02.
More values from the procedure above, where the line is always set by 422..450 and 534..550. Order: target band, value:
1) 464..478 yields 0.01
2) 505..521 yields 0.33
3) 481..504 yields 0.25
